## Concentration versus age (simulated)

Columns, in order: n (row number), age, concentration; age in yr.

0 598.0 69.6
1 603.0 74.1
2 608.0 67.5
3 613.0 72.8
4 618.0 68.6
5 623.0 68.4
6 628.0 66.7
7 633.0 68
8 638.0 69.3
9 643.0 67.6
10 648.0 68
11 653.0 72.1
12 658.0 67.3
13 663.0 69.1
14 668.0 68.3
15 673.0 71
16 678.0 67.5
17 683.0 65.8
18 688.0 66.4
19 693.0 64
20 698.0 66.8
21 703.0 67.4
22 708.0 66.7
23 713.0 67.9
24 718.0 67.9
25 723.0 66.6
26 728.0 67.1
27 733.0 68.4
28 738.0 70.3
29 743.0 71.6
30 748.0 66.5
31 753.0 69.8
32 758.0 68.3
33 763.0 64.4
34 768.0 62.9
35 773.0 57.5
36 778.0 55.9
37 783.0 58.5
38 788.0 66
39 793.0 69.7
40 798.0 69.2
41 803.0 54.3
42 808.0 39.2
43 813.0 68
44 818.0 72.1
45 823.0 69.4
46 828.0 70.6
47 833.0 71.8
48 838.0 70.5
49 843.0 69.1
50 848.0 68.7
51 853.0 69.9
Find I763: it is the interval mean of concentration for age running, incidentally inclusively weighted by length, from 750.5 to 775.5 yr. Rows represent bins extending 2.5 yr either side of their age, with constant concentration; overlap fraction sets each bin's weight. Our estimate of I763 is 64.6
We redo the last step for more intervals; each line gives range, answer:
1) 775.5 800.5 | 63.9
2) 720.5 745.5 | 68.8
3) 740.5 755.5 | 69.3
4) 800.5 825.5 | 60.6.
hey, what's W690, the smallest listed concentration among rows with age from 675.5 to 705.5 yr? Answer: 64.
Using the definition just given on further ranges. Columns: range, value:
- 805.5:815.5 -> 39.2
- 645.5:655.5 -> 68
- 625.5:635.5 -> 66.7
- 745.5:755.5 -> 66.5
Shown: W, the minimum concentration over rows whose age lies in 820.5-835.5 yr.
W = 69.4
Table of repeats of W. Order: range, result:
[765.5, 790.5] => 55.9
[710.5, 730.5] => 66.6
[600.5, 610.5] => 67.5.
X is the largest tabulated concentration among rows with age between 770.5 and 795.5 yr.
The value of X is 69.7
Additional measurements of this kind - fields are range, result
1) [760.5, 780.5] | 64.4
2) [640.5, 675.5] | 72.1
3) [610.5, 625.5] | 72.8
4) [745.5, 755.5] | 69.8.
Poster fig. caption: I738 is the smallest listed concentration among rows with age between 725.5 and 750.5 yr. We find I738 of 66.5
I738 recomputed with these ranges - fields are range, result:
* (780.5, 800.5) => 58.5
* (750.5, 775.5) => 57.5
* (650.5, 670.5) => 67.3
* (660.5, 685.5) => 65.8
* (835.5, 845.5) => 69.1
